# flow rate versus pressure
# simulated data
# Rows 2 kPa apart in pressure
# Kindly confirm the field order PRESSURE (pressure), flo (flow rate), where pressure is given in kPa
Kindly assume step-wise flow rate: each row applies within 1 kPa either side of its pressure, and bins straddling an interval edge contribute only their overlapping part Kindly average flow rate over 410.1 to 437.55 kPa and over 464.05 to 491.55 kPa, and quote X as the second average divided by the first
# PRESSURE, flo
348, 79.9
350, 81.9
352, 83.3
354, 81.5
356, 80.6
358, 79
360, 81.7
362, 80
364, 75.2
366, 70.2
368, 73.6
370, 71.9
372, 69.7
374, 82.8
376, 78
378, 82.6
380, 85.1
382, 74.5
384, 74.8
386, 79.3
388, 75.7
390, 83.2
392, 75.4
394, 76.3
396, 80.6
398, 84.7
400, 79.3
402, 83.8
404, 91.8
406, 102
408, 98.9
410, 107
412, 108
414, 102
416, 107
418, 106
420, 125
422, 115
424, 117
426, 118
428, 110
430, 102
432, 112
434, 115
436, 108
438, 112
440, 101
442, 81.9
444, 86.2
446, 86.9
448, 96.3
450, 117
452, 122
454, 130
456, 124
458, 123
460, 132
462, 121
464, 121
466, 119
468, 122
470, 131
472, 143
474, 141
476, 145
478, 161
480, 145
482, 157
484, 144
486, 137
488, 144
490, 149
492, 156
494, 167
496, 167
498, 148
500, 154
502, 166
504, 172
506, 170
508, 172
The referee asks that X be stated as 1.3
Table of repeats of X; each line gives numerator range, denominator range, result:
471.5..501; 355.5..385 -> 1.95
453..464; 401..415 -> 1.27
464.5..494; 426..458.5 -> 1.32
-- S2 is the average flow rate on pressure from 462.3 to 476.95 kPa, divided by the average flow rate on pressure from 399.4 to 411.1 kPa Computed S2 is 1.4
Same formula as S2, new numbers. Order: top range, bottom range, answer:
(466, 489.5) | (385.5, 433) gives 1.45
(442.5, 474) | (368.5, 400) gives 1.51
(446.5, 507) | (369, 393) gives 1.81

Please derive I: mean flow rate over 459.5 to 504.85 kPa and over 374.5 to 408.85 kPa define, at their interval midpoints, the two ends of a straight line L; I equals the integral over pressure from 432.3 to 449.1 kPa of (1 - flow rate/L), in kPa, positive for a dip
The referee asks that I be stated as 2.5 kPa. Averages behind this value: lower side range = 82.6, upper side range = 145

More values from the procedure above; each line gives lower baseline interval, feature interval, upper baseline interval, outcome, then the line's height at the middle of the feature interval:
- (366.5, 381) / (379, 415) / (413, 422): 3.2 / 95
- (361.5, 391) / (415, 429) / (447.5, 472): -1.6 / 102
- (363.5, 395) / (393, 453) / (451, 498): 1.9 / 106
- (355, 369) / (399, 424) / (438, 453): -3.3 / 90.5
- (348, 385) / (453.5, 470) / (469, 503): 1.4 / 136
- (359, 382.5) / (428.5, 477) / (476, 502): 5.1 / 130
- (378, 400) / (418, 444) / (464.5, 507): 0.0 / 110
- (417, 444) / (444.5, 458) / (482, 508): 1.3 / 124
